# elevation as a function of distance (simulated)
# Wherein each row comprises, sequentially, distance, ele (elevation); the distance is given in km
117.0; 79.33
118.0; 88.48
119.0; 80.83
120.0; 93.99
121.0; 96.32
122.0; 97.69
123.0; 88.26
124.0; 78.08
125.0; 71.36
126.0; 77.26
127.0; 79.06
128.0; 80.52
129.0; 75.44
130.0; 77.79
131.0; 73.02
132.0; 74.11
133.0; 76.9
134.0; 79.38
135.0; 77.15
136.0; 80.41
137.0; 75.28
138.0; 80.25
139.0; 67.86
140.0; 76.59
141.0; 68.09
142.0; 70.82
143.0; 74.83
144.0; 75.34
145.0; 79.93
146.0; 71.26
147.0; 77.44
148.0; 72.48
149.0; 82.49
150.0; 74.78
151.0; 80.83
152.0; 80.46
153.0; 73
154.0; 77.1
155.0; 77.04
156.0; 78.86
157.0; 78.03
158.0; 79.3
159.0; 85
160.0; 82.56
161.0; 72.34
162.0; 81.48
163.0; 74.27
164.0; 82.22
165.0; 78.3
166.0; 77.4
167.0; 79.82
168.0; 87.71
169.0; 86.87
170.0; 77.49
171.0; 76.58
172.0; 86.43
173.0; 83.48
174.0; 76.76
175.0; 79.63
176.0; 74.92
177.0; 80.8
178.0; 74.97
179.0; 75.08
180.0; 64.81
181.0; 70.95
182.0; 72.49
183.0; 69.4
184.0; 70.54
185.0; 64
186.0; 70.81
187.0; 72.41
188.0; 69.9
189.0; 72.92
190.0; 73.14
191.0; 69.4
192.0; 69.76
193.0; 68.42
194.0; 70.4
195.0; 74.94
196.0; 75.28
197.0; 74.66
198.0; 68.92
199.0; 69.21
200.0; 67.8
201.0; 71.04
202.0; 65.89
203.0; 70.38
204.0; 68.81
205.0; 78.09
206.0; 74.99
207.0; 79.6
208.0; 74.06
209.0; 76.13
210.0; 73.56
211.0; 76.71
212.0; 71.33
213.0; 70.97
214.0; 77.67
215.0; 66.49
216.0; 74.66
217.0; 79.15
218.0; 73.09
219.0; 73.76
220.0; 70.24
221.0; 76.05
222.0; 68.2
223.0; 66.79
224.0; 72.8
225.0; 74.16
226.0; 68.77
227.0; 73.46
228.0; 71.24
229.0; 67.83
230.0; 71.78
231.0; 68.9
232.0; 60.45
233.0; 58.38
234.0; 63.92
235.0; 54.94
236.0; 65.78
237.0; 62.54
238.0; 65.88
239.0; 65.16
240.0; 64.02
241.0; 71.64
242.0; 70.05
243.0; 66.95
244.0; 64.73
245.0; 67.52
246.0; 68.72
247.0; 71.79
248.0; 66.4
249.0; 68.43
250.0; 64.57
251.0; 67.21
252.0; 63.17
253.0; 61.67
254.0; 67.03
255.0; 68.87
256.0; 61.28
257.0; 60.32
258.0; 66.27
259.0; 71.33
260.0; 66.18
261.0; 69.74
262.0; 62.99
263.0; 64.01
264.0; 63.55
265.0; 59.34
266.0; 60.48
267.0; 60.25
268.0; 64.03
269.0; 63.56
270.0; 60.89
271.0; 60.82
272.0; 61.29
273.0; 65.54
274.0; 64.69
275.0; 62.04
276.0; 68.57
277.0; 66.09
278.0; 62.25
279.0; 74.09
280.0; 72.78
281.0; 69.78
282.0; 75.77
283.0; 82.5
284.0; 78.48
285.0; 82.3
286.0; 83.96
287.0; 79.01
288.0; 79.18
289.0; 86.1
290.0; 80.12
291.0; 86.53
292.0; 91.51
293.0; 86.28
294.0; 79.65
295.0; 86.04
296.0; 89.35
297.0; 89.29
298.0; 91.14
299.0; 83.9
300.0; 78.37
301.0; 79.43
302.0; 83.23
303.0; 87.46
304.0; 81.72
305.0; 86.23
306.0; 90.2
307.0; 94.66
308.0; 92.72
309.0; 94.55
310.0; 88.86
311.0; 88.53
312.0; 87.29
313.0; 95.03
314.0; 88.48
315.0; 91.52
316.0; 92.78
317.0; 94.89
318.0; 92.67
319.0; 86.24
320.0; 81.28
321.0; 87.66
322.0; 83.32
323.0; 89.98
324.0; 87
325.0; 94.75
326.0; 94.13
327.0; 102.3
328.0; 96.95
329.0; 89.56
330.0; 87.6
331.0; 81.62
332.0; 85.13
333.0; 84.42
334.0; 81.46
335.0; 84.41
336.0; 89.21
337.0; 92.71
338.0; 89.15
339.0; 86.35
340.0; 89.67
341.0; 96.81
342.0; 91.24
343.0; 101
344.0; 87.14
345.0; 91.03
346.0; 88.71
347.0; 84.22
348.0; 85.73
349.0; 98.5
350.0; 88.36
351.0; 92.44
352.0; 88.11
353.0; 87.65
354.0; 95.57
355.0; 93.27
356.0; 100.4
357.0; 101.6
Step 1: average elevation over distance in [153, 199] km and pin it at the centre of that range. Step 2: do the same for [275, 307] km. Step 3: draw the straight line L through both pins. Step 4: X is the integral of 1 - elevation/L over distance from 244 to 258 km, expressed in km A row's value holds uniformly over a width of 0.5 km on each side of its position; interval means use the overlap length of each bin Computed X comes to 2.3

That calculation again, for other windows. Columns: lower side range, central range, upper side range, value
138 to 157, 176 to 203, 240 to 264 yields 0.32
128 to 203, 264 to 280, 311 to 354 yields 3.92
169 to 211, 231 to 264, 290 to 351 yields 6.07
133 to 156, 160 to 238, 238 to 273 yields -2.17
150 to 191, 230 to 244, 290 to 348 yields 2.94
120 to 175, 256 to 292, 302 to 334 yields 7.05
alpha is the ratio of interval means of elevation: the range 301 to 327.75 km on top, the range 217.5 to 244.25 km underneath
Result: 1.3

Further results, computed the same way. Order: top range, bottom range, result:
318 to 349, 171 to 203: 1.23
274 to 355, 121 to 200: 1.13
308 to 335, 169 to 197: 1.21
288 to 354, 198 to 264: 1.29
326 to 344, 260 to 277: 1.42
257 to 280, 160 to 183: 0.83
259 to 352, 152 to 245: 1.13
